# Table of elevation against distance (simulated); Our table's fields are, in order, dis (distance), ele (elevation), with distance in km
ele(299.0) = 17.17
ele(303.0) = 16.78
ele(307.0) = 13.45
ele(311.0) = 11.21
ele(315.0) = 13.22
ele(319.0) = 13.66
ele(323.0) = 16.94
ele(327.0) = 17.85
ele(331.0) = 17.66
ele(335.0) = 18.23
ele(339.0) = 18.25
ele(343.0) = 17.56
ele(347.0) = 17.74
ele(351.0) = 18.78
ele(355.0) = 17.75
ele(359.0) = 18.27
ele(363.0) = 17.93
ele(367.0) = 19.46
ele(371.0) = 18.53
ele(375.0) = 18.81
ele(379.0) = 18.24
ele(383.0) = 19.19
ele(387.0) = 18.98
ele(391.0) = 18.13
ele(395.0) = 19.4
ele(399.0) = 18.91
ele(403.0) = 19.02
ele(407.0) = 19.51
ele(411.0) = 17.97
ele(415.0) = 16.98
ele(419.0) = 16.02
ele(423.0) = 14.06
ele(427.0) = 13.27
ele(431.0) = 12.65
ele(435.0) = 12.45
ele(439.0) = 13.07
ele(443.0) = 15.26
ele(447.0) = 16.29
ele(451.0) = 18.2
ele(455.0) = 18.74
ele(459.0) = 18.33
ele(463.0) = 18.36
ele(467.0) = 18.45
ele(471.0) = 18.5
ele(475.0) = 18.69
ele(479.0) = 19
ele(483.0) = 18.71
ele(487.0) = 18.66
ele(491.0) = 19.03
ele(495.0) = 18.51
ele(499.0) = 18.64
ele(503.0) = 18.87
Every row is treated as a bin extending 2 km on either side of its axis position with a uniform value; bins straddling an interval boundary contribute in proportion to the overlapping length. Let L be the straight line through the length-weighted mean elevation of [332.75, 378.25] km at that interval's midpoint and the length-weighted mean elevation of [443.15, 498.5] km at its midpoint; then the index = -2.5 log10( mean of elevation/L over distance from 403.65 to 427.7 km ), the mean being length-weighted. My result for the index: 0.105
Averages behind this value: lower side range 18.3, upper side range 18.3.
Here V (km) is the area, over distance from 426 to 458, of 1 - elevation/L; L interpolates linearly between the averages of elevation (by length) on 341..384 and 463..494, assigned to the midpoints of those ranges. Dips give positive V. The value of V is 5.9 km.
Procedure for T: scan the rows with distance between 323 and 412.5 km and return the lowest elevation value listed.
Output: 16.94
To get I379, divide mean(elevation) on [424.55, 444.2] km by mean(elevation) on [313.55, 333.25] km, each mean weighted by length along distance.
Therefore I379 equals 0.83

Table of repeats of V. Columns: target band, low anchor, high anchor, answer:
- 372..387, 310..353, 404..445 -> -2.7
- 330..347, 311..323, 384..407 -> -3.2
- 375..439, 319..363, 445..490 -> 4.0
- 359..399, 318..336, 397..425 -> -3.3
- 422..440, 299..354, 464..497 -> 4.9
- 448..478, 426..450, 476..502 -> -3.8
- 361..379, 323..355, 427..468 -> -1.3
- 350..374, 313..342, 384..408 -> -0.9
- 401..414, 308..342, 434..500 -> -1.4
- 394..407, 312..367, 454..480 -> -0.9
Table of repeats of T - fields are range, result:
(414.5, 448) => 12.45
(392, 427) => 13.27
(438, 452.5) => 13.07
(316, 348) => 13.66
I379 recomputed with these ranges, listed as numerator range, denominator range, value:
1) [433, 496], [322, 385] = 0.96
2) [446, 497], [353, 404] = 0.99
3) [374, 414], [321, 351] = 1.05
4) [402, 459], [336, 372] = 0.88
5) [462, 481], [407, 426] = 1.13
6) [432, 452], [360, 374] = 0.79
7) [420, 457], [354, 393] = 0.80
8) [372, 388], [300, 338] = 1.21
